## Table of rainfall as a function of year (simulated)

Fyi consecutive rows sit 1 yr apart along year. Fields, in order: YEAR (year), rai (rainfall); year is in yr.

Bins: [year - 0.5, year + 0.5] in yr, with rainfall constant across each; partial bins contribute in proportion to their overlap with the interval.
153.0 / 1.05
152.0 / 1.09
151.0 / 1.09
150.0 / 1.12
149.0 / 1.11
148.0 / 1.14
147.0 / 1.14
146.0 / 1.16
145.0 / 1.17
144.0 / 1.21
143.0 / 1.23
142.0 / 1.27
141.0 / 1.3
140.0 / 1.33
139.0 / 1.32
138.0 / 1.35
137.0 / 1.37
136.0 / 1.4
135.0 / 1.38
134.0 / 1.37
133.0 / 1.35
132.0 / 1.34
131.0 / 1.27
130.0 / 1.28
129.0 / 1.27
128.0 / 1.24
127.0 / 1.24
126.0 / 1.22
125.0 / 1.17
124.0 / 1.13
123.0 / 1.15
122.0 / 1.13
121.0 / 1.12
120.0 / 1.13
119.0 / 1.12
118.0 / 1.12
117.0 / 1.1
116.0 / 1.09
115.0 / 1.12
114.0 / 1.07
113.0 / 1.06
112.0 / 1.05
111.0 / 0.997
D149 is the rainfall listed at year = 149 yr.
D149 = 1.11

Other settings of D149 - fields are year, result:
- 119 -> 1.12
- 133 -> 1.35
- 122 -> 1.13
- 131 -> 1.27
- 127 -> 1.24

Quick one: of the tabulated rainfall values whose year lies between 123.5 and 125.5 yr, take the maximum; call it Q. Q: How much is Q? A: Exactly 1.17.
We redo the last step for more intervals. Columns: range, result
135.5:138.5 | 1.4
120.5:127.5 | 1.24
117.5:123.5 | 1.15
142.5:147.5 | 1.23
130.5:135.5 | 1.38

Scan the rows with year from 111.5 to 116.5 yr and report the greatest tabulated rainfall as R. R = 1.12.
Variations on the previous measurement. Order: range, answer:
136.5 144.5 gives 1.37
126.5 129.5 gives 1.27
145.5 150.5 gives 1.16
